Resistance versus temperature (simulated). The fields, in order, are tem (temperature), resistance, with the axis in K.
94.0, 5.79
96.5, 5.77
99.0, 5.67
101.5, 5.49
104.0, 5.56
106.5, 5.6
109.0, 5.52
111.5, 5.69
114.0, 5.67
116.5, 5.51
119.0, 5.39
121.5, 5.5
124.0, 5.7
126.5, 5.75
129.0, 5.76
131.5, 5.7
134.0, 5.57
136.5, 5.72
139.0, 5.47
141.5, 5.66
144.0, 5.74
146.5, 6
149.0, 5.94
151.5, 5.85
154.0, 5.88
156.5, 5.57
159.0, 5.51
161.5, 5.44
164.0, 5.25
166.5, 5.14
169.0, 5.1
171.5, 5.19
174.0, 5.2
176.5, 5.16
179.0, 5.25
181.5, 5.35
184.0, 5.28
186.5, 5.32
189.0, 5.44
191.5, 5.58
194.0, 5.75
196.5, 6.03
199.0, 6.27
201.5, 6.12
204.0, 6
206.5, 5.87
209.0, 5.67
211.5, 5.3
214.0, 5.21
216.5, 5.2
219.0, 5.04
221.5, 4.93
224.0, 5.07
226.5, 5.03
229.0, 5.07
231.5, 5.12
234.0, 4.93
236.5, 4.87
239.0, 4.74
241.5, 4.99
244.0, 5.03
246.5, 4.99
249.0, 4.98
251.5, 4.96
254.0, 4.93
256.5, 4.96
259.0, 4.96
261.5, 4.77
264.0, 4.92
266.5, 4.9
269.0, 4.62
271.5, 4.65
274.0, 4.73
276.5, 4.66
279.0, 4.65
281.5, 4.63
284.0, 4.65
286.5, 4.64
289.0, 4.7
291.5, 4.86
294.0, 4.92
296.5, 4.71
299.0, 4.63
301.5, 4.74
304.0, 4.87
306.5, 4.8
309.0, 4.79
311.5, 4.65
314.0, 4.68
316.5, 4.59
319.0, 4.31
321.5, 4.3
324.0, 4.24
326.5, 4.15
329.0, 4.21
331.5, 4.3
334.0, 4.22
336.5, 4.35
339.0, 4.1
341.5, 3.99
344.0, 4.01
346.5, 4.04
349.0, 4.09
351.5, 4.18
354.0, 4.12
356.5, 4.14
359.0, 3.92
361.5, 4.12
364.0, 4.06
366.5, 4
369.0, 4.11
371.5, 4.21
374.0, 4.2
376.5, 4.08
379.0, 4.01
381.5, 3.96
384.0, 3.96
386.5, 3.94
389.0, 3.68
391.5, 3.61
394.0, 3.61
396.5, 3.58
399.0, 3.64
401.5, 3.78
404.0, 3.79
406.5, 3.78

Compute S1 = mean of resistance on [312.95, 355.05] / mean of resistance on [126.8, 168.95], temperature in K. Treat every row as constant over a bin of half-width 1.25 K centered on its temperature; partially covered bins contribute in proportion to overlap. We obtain 0.75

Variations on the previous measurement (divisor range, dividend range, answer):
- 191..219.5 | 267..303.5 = 0.83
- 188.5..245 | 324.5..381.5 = 0.77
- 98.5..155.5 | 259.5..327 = 0.82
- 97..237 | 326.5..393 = 0.74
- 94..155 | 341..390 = 0.71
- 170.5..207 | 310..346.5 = 0.77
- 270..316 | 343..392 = 0.85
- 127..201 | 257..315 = 0.85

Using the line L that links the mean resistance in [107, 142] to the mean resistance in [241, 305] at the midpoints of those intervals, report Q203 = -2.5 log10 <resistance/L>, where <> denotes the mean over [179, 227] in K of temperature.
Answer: -0.06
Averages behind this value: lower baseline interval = 5.61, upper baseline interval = 4.81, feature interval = 5.5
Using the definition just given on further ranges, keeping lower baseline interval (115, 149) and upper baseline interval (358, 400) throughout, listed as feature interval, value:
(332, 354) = 0.01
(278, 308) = -0.05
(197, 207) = -0.18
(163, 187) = 0.03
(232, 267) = -0.02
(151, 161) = -0.03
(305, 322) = -0.05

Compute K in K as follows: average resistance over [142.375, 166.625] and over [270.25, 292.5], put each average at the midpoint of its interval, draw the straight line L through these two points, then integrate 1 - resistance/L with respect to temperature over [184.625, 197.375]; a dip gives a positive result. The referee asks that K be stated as -0.52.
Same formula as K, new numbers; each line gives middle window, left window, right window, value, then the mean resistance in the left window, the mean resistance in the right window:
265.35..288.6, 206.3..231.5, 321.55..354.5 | 0.1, 5.21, 4.16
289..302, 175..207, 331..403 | -0.3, 5.64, 4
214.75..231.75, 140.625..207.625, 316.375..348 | 0.3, 5.59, 4.2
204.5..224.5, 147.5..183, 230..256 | -0.8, 5.42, 4.96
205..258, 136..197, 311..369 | -0.8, 5.5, 4.2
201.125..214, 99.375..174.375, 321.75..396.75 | -1.6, 5.57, 4.05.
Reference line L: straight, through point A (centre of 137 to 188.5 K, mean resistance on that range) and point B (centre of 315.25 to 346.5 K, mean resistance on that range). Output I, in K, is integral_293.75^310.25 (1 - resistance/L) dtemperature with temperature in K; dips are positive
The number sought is -1.24 K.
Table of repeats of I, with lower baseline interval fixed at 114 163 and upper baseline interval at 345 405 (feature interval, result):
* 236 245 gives 0.0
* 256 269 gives -0.3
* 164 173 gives 0.5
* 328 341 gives 0.1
